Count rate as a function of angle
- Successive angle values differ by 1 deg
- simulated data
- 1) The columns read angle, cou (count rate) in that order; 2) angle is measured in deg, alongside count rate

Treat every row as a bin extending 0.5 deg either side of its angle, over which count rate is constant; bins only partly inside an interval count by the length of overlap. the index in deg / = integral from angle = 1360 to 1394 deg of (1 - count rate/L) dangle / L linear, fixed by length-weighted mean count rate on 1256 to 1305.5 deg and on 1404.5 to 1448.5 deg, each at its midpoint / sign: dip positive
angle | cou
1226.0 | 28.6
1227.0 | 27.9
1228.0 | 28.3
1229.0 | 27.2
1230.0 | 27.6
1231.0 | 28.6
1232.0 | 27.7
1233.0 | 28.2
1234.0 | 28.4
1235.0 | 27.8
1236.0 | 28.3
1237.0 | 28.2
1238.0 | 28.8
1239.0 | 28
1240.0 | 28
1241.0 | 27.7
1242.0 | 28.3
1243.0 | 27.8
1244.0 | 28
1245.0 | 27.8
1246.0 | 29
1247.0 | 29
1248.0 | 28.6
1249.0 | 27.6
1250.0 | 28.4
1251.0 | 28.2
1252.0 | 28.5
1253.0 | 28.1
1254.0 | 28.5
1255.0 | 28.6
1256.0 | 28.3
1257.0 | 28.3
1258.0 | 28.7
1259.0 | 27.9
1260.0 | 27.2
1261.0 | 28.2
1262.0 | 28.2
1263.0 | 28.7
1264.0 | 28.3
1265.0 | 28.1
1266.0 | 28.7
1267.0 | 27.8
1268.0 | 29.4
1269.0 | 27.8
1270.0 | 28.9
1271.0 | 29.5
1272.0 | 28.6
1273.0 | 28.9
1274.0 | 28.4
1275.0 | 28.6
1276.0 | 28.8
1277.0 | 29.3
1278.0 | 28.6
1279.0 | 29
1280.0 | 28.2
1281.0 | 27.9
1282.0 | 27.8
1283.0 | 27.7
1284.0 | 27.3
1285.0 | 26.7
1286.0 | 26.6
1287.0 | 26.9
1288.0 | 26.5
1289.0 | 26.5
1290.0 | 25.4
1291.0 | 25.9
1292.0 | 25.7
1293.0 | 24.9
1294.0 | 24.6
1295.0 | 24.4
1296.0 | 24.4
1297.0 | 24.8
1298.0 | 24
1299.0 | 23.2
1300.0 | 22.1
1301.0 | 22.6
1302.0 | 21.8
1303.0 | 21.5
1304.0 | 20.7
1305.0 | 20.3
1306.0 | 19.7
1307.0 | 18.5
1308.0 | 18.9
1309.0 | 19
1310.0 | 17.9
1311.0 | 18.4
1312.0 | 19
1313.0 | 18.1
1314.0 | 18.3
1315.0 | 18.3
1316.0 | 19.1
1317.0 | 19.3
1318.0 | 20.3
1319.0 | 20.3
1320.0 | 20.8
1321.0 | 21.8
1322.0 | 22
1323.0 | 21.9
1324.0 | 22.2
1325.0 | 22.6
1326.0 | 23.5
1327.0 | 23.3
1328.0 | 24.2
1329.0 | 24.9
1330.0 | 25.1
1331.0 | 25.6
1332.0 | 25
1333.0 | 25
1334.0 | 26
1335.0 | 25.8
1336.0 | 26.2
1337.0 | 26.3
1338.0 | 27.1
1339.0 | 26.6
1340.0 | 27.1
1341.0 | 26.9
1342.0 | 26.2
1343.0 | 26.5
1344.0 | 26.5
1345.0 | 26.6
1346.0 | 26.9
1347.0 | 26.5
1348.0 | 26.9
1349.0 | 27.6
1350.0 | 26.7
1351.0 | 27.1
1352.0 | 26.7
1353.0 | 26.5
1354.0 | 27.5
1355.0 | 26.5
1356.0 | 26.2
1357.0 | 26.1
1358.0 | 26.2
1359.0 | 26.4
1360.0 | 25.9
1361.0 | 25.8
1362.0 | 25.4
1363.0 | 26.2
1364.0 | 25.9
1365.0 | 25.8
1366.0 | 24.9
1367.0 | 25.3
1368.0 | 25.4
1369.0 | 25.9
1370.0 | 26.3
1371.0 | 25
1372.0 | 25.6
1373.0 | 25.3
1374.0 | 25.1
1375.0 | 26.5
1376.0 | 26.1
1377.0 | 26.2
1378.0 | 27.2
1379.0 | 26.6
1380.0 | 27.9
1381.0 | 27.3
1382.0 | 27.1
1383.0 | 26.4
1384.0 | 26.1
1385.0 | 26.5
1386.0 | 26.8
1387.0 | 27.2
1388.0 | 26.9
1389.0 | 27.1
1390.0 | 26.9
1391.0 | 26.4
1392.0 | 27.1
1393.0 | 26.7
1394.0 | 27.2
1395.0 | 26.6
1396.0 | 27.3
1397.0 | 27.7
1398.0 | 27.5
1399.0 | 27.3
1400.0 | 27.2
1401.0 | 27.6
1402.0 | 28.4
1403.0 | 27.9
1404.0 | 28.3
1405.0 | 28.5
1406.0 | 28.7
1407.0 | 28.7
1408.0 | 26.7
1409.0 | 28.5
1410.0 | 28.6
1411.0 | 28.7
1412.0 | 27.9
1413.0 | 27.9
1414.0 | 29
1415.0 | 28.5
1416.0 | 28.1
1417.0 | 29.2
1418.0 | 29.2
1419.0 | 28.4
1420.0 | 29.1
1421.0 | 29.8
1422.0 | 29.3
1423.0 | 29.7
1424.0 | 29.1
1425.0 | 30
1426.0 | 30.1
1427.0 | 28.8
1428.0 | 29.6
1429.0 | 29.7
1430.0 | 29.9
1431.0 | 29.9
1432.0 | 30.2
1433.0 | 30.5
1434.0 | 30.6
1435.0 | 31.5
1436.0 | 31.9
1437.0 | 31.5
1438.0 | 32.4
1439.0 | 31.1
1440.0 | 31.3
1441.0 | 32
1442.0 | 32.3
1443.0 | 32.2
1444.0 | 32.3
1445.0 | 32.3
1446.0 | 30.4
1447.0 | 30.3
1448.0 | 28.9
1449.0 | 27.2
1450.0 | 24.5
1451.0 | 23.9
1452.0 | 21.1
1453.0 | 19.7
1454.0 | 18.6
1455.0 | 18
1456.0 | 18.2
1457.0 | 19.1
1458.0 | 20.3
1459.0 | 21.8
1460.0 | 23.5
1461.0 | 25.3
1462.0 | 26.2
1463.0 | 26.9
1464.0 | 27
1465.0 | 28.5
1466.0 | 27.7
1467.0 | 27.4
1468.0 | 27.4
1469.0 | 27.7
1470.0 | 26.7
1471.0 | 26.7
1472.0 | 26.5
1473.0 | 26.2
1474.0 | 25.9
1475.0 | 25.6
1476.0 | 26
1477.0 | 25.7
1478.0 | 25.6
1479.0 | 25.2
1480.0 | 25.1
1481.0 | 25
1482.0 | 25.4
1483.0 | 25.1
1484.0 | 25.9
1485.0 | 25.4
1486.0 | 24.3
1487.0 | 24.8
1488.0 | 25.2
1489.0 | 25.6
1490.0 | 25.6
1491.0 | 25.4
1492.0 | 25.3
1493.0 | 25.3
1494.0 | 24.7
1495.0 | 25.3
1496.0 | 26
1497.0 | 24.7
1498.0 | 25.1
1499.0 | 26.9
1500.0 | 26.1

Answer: 2.9 deg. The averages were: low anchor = 26.6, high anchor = 29.8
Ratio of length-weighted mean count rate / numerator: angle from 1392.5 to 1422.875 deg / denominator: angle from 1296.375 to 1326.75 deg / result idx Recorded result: 1.36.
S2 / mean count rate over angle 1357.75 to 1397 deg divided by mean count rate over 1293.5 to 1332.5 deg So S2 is 1.22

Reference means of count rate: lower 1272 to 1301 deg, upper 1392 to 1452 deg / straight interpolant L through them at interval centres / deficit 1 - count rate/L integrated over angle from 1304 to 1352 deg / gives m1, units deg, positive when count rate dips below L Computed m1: 7.1 deg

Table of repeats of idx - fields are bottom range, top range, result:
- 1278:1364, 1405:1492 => 1.12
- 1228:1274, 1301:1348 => 0.81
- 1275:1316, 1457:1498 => 1.07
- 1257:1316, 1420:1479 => 1.09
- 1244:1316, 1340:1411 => 1.04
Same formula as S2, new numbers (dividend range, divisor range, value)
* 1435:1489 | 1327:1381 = 1.01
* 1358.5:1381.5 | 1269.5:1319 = 1.08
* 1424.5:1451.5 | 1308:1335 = 1.40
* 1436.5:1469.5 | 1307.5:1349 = 1.14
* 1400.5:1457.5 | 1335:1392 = 1.07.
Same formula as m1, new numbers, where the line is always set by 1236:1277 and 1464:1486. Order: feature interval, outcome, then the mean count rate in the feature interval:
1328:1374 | 2.2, 26.1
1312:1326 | 3.7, 20.4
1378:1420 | -1.1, 27.6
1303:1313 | 3.1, 19.2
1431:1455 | -2.0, 28.8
